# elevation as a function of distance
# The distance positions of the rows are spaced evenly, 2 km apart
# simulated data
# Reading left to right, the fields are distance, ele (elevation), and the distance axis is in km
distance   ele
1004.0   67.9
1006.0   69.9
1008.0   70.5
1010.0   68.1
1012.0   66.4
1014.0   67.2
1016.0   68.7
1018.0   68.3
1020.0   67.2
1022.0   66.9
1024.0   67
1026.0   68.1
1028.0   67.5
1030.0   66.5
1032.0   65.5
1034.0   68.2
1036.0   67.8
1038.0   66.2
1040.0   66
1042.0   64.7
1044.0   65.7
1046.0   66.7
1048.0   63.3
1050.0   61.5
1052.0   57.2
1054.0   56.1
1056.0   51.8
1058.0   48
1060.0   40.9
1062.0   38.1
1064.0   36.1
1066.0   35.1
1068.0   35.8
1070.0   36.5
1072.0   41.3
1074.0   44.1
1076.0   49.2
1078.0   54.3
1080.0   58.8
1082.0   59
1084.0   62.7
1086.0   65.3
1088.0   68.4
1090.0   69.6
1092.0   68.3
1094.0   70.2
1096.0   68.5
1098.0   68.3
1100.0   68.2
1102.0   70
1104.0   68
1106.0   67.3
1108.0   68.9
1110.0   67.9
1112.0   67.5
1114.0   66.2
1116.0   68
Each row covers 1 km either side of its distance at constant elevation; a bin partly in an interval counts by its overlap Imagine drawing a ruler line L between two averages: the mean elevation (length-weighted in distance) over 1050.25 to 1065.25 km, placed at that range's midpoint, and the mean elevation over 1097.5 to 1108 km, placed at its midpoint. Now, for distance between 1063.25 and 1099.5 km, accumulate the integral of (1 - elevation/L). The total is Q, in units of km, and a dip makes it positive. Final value 2.3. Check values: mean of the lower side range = 47.4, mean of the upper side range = 68.4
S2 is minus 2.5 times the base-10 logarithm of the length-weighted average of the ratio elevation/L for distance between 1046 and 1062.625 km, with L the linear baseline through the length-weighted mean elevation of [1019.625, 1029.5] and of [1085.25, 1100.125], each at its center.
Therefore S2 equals 0.26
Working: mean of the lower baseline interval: 67.3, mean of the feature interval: 53.3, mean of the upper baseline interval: 68.4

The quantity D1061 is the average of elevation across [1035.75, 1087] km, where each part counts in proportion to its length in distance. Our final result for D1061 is 53.3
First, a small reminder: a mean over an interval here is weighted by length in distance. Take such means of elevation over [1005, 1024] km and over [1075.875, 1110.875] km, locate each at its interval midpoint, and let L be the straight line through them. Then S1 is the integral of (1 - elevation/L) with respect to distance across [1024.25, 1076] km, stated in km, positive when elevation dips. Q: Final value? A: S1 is 9.13 km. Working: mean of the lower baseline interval 68.1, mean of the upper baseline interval 65.6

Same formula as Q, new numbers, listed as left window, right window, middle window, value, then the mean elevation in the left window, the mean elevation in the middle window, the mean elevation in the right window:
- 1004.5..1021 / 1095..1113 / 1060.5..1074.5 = 6.2 km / 68.3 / 38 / 68.3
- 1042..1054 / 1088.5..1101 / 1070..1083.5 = 3.2 km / 62.5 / 50.5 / 68.8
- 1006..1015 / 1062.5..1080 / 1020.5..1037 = -1.8 km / 68.3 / 67.2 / 42.4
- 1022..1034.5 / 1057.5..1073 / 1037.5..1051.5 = -2.6 km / 67.1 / 64.5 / 38.7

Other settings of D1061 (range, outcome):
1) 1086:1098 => 68.6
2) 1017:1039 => 67.2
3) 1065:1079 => 42.3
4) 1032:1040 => 67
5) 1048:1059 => 55.7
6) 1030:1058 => 62.7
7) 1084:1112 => 68.1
